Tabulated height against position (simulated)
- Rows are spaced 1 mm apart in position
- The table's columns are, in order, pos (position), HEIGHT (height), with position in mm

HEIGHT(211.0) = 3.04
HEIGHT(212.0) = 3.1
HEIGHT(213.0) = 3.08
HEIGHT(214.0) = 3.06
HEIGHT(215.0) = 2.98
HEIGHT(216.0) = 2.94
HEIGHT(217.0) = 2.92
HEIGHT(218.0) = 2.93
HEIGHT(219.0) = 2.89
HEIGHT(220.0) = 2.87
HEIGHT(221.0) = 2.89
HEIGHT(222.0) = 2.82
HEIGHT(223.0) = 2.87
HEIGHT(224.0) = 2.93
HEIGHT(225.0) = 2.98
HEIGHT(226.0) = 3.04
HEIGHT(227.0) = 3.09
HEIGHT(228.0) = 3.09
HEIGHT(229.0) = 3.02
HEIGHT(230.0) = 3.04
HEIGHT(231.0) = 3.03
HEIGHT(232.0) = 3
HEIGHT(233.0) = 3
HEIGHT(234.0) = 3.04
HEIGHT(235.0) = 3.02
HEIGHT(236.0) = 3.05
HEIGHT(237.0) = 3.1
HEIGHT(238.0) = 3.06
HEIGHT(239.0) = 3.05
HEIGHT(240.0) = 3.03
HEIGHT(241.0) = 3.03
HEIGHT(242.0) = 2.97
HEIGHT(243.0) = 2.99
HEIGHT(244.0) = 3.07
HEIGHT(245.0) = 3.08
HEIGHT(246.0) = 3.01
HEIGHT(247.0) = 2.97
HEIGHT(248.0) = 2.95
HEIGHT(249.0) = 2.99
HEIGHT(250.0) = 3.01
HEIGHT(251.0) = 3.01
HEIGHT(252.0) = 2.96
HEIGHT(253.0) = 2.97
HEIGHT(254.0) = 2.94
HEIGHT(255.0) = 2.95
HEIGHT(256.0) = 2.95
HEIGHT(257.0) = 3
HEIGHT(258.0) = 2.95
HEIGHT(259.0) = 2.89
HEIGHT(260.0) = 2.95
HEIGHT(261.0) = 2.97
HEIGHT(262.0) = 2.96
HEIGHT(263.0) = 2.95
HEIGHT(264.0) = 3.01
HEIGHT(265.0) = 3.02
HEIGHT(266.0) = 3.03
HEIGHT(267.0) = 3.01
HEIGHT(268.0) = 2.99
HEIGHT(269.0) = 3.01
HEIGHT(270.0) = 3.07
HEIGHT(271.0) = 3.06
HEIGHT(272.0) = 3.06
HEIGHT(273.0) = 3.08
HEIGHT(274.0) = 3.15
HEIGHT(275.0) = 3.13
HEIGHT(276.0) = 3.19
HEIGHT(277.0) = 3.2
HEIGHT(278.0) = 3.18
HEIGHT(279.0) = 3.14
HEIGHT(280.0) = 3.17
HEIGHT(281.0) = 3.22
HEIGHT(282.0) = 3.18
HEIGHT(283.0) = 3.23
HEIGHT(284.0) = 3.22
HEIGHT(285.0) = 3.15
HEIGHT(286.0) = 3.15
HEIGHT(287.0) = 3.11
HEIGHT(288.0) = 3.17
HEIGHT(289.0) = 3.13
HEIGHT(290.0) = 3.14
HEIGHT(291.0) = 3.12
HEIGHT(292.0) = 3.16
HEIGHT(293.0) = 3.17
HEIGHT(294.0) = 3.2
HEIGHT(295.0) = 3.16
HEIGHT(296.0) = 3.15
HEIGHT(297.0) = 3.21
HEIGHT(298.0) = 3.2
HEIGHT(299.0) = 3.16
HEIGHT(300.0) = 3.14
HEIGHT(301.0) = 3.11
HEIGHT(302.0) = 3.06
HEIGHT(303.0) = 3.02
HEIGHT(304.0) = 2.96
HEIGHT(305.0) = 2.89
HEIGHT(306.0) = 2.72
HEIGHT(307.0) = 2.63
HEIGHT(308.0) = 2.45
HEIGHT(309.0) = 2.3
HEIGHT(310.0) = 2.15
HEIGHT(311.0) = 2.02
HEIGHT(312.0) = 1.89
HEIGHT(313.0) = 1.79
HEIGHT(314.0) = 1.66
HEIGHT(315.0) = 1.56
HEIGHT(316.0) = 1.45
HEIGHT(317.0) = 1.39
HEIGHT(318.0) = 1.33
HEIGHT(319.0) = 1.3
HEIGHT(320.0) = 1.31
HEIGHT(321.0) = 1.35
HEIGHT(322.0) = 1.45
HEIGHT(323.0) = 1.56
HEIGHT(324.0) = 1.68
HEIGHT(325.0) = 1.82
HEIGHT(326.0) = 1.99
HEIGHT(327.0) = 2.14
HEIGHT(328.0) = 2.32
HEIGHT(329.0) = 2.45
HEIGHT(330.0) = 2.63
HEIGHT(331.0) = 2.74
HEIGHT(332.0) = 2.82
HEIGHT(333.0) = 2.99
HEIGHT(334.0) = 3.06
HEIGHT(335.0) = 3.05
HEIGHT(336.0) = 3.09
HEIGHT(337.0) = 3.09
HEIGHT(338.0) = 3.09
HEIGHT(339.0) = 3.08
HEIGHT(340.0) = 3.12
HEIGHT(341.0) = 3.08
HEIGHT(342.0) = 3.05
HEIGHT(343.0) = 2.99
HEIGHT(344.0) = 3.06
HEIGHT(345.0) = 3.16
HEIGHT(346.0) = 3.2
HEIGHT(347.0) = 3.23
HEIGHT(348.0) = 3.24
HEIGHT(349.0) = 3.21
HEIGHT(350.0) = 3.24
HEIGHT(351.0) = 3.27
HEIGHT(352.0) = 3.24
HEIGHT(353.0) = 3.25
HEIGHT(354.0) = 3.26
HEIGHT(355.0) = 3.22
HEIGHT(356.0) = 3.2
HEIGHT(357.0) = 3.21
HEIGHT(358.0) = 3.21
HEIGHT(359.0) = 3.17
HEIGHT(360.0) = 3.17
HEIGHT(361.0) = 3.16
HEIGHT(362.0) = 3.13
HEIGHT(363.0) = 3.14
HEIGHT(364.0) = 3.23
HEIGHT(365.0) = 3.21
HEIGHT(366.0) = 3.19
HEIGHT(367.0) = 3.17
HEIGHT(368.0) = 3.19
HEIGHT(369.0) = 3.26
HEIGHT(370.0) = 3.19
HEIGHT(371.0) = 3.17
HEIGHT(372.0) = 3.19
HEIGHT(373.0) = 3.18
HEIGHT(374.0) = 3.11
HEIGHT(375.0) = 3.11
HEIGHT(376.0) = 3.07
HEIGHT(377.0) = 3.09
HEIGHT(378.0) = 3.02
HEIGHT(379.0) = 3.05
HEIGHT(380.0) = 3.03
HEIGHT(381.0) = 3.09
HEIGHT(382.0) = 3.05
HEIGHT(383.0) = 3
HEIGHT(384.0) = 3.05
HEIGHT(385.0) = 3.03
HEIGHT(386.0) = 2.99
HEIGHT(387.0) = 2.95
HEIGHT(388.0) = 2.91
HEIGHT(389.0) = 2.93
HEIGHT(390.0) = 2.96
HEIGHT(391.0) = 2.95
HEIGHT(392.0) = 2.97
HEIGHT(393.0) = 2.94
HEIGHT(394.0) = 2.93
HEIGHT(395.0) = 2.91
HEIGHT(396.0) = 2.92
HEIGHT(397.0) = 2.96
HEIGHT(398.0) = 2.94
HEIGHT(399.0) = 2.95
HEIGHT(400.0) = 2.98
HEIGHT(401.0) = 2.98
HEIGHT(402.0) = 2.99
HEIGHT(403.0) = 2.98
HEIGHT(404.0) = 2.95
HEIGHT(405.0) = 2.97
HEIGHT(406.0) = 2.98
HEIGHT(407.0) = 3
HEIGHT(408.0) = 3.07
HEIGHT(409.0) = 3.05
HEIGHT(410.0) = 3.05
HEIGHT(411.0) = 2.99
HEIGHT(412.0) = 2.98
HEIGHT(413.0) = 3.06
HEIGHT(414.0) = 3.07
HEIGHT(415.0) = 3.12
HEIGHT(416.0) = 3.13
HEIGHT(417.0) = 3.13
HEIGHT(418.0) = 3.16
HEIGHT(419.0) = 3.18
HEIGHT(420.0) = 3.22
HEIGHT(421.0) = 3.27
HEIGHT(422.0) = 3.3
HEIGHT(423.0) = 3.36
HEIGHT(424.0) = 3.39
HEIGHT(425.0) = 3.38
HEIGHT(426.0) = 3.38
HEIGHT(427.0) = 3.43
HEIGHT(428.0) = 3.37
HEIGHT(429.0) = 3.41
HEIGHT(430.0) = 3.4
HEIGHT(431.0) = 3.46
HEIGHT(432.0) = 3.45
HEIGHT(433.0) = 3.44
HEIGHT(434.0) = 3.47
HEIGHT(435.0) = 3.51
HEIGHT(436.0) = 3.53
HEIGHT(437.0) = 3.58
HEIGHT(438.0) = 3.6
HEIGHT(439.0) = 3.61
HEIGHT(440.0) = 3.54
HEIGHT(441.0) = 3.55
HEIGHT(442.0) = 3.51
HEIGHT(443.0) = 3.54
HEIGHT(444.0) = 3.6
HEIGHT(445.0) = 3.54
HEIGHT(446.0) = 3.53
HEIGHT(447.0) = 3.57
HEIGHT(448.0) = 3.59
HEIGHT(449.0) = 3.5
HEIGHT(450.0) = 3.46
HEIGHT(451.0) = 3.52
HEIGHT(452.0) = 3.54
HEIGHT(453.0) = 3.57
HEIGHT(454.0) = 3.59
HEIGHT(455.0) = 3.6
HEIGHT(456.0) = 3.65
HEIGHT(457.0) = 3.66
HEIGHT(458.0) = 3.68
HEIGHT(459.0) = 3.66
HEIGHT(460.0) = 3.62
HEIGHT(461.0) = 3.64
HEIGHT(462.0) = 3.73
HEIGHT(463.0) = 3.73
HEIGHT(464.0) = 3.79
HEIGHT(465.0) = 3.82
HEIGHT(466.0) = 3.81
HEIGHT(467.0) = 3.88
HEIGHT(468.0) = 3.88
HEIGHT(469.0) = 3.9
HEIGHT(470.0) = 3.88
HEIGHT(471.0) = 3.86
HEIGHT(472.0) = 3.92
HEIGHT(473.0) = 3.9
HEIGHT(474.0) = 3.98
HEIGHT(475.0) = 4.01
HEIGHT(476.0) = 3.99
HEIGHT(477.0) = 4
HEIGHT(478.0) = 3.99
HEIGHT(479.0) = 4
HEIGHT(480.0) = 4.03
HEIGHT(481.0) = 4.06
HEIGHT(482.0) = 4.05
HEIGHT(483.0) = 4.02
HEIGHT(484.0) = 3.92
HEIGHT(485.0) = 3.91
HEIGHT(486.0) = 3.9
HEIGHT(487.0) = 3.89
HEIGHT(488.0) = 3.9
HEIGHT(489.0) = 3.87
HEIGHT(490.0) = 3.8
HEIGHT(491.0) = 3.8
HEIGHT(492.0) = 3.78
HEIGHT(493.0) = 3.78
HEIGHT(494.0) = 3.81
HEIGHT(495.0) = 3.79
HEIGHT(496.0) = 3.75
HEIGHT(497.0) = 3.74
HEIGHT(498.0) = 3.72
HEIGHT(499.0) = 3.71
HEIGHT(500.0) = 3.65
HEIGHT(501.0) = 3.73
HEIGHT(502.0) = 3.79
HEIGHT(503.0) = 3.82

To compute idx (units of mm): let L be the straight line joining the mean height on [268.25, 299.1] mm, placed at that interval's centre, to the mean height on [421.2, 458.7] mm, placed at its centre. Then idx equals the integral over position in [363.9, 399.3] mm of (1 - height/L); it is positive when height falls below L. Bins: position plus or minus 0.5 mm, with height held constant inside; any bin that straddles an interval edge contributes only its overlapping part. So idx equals 3.4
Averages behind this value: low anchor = 3.15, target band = 3.05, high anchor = 3.51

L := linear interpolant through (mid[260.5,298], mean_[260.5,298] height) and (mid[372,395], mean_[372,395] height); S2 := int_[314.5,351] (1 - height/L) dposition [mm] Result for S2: 6.8 mm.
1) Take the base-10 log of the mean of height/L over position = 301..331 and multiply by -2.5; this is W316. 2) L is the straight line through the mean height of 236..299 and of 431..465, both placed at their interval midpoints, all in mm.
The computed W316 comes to 0.47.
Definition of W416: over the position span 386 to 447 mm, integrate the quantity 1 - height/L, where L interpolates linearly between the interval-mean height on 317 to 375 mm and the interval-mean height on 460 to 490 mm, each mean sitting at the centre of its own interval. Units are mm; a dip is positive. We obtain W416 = 3.7 mm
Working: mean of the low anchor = 2.83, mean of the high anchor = 3.9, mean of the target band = 3.21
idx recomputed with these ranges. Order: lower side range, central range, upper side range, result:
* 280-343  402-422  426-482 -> 1.72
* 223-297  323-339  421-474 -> 3.35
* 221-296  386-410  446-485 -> 3.93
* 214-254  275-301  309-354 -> -4.45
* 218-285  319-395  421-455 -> 8.82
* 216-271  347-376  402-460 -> 0.27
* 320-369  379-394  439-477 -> 0.90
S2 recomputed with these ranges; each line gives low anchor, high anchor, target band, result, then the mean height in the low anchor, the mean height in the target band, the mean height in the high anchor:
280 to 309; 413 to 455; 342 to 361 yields 0.1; 3.07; 3.19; 3.42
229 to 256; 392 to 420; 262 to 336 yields 8.0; 3.01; 2.69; 3.02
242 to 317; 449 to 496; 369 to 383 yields 1.1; 2.91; 3.11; 3.81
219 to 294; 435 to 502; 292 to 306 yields 0.4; 3.04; 3.1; 3.75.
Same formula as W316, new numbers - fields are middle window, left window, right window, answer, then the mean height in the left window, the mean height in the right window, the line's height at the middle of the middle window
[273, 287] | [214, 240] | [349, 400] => -0.05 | 2.99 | 3.1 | 3.03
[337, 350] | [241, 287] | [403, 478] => 0.04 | 3.05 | 3.49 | 3.25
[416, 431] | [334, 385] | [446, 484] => 0.07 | 3.14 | 3.78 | 3.53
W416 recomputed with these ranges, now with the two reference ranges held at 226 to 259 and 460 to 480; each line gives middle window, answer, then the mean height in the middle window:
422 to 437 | 1.2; 3.43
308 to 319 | 5.1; 1.76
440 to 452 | 0.8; 3.54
